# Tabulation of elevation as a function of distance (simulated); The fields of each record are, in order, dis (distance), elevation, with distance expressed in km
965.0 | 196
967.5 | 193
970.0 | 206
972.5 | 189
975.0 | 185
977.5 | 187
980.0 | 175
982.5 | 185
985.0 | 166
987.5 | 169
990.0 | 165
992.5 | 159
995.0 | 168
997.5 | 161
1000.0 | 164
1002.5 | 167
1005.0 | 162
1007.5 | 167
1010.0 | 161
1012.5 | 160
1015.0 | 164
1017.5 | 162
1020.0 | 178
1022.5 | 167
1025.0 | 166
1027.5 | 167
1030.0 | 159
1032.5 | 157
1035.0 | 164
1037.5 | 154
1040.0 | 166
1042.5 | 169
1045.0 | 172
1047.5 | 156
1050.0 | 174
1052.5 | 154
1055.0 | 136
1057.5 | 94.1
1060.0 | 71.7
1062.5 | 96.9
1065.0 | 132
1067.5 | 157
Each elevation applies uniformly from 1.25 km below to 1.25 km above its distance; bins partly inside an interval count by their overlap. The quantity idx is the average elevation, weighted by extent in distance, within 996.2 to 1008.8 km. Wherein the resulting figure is 164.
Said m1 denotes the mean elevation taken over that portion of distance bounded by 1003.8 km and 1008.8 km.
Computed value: 164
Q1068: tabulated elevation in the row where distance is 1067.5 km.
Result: 157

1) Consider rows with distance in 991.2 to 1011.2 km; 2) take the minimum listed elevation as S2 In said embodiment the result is 159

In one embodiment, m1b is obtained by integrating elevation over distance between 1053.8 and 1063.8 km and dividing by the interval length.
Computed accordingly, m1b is 99.7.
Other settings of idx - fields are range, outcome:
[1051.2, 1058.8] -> 128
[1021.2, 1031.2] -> 165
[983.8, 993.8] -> 165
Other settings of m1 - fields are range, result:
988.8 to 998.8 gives 163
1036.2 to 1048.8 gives 163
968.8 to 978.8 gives 192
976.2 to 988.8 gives 176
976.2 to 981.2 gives 181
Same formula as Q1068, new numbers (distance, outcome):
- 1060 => 71.7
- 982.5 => 185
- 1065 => 132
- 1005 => 162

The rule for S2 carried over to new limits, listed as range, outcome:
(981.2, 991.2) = 165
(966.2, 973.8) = 189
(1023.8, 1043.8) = 154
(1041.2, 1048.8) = 156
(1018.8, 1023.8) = 167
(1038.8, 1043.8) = 166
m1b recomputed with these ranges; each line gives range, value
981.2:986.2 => 176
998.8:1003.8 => 165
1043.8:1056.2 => 158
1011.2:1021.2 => 166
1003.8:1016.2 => 163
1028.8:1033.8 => 158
